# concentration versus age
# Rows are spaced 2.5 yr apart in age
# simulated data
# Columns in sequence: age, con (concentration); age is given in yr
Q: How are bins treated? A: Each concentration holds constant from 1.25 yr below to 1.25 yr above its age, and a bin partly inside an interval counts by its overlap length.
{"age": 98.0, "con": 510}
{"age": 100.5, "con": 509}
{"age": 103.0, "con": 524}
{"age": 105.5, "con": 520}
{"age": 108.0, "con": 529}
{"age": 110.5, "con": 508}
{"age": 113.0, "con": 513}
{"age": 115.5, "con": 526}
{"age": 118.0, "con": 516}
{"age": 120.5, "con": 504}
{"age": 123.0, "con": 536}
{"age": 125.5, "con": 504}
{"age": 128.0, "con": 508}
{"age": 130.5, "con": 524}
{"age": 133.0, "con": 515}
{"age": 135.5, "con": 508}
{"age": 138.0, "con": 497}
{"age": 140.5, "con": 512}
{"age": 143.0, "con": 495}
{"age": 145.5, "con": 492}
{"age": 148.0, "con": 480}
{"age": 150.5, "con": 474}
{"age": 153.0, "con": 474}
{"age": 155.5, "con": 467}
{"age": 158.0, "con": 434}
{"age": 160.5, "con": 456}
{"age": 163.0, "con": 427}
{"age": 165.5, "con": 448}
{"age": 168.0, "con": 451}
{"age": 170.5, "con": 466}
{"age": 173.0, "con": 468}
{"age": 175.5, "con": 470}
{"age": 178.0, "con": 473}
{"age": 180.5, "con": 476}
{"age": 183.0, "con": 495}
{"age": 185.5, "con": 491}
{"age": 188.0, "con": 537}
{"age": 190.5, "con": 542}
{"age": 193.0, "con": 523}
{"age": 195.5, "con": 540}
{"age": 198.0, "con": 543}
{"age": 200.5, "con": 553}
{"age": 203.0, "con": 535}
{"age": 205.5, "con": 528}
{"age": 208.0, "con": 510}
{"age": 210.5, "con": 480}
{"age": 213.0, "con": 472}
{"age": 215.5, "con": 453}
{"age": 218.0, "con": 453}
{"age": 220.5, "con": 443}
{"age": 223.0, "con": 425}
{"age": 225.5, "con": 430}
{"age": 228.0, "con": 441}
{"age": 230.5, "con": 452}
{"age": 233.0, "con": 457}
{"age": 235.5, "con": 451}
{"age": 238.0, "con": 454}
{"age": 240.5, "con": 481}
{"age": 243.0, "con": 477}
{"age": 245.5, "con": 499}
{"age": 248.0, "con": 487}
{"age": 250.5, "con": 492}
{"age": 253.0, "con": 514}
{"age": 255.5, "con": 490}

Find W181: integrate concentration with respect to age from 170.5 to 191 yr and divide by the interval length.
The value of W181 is 491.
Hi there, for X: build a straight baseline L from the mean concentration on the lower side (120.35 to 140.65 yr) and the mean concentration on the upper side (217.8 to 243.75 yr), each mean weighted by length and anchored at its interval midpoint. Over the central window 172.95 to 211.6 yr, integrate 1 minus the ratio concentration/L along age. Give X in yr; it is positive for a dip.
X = -3.1 yr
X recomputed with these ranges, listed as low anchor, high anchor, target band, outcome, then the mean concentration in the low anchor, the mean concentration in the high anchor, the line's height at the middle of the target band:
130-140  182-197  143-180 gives 3.71 yr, 510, 522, 516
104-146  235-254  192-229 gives 0.20 yr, 513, 483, 491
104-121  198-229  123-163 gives 1.37 yr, 517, 480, 506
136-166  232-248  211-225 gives 0.65 yr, 473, 471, 472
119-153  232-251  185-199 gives -1.25 yr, 503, 474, 488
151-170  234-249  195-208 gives -2.06 yr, 452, 474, 464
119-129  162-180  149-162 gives 0.44 yr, 513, 459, 477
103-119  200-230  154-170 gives 1.57 yr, 519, 474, 497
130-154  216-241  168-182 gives 0.25 yr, 496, 448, 478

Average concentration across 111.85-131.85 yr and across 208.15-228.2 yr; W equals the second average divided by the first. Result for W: 0.88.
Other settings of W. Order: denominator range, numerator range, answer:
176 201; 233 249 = 0.92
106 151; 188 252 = 0.96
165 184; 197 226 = 1.04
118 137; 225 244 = 0.89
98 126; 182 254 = 0.94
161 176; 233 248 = 1.04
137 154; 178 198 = 1.05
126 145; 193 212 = 1.04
